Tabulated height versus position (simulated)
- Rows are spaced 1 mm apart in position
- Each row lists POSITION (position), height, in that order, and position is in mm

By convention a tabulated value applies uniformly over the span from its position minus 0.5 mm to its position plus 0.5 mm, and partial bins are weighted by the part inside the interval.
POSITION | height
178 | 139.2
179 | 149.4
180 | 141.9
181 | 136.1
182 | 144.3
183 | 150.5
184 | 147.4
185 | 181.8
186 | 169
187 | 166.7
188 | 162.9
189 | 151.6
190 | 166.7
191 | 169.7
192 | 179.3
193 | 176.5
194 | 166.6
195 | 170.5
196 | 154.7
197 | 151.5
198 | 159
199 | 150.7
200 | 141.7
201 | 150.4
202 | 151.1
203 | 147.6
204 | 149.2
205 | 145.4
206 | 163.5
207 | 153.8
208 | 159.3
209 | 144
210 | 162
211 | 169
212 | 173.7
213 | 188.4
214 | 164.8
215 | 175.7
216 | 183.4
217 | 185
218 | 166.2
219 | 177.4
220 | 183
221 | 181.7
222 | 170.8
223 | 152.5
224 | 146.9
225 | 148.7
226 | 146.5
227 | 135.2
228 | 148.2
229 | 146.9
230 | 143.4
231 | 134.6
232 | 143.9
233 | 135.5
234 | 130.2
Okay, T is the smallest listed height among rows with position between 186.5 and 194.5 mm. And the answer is 151.6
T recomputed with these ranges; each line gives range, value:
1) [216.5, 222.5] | 166.2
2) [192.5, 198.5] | 151.5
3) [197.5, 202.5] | 141.7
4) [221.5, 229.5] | 135.2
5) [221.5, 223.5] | 152.5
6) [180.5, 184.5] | 136.1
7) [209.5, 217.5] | 162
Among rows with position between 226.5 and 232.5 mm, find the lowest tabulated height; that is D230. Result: 134.6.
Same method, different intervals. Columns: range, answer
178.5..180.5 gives 141.9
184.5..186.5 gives 169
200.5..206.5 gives 145.4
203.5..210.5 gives 144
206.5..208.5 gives 153.8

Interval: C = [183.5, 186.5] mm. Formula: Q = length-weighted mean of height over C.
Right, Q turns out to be 166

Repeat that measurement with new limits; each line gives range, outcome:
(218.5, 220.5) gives 180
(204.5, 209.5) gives 153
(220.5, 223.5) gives 168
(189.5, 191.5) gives 168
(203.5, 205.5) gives 147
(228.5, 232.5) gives 142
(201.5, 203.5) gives 149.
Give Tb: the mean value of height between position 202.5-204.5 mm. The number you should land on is 148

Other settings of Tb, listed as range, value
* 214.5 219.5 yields 178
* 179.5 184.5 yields 144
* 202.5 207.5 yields 152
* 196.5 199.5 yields 154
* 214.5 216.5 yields 180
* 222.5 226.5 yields 149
